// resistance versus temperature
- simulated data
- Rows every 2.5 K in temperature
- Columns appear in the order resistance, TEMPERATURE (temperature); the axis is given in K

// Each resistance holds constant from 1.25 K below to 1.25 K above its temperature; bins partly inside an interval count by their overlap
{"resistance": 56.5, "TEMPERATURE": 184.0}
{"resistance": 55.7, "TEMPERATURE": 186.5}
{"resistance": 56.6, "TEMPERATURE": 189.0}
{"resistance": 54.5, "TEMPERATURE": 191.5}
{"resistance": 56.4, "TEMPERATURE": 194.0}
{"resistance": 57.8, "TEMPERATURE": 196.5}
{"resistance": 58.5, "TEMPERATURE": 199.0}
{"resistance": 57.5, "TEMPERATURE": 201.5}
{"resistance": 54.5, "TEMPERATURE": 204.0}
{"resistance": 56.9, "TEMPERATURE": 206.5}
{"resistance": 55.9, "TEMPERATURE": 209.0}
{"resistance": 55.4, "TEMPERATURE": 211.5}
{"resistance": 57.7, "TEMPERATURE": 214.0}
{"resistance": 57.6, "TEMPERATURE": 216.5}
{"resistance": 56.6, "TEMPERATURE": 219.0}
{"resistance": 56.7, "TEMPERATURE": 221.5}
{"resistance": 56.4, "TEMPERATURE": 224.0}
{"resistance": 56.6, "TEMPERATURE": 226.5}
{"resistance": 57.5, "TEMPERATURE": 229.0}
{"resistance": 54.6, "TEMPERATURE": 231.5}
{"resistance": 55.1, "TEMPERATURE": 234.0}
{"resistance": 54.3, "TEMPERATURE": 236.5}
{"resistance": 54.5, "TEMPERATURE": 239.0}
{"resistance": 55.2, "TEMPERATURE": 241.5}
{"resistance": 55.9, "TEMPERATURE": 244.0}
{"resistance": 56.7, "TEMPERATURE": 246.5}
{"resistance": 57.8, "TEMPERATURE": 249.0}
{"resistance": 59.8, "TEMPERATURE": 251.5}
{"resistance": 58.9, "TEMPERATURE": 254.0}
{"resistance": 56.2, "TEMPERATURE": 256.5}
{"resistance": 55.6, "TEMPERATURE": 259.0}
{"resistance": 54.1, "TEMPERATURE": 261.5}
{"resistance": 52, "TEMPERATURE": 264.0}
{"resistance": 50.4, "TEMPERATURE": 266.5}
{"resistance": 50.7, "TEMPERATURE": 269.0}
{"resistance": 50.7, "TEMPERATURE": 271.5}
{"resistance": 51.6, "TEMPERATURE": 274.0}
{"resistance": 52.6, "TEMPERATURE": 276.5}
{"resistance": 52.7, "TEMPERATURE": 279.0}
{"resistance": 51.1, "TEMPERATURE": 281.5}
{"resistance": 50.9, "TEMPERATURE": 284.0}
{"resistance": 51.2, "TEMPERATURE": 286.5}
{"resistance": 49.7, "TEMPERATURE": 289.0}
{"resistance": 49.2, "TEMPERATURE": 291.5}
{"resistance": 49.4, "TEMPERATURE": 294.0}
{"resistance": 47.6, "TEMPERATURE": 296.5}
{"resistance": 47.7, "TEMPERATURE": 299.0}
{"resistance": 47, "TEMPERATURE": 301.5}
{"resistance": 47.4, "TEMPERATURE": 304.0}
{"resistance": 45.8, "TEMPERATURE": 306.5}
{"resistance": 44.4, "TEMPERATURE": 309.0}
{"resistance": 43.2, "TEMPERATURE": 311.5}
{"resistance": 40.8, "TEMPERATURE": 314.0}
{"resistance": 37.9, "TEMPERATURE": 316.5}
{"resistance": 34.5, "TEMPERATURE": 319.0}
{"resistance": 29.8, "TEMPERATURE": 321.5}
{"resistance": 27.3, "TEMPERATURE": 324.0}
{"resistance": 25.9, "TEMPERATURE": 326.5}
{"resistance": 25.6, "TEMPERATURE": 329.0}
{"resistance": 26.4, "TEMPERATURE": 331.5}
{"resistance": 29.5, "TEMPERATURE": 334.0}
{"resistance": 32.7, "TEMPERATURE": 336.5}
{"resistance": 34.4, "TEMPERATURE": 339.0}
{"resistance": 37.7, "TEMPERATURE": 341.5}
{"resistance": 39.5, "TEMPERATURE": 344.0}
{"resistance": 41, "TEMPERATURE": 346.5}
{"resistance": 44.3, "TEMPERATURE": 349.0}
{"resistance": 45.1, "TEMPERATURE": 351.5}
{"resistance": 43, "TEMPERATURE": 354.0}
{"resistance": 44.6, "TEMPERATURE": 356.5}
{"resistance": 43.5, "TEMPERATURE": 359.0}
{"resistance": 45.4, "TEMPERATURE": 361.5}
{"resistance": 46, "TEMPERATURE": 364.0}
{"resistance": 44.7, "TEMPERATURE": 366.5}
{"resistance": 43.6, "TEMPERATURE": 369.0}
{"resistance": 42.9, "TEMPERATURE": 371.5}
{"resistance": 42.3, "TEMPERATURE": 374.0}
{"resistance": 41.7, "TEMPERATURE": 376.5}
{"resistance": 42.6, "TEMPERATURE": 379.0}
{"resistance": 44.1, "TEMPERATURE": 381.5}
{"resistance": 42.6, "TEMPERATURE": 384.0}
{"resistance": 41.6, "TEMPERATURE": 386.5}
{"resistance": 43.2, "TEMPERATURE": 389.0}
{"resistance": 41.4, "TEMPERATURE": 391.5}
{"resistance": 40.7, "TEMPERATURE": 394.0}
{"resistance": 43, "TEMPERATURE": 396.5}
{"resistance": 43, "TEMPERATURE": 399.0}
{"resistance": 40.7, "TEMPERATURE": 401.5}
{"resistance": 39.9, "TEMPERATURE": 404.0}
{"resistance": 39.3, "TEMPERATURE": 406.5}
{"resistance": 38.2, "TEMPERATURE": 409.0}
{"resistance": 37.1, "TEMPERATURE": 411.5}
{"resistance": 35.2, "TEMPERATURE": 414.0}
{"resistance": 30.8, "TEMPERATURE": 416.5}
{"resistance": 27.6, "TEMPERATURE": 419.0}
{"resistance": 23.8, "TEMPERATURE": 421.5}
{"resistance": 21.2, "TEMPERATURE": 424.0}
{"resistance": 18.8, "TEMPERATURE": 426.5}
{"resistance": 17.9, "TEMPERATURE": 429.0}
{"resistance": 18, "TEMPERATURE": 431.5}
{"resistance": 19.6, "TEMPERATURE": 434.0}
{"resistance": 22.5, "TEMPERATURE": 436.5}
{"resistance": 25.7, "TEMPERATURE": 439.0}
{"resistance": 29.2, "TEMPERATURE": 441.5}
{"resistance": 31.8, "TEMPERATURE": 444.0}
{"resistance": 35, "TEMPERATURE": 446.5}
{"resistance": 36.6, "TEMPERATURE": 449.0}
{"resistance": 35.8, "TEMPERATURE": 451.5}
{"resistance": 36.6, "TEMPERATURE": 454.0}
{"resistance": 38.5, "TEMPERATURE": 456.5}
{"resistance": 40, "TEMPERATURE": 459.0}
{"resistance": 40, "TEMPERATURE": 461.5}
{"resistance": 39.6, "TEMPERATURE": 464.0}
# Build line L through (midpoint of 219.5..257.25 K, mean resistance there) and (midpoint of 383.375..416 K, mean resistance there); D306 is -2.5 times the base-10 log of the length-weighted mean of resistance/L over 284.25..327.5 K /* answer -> 0.171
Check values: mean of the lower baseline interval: 56.4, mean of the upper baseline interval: 40.2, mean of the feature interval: 42.6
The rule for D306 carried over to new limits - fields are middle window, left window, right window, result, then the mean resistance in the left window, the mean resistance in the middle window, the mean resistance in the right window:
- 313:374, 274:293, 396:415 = 0.19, 51.1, 37.8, 39.5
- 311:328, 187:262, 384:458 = 0.32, 56.4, 33.7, 33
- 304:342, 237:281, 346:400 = 0.36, 54.4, 34.8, 43.2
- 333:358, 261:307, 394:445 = 0.05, 50.1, 39.3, 30.4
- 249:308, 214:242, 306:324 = -0.13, 56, 51.5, 38.4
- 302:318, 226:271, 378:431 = 0.10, 55.2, 43.3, 35.6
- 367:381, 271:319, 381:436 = -0.13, 47.5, 42.8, 33.7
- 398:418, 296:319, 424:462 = -0.14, 44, 37.8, 29.2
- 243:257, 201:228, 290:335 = -0.15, 56.5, 57.7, 39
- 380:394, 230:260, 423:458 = -0.19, 56.2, 42.4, 27.8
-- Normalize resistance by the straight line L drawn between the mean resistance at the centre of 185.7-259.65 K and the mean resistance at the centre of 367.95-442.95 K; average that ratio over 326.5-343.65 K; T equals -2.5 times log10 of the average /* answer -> 0.35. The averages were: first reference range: 56.5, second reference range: 34.6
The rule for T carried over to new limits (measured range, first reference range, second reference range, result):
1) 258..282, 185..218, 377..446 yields -0.07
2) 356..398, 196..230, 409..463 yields -0.17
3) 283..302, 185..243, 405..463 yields -0.05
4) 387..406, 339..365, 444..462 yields -0.04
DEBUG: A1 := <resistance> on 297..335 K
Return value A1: 37.1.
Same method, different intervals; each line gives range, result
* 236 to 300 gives 52.9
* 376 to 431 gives 35.8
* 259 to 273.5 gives 51.9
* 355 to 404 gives 43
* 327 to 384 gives 39.9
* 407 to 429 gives 28.8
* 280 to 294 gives 50.4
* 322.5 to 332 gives 26.4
